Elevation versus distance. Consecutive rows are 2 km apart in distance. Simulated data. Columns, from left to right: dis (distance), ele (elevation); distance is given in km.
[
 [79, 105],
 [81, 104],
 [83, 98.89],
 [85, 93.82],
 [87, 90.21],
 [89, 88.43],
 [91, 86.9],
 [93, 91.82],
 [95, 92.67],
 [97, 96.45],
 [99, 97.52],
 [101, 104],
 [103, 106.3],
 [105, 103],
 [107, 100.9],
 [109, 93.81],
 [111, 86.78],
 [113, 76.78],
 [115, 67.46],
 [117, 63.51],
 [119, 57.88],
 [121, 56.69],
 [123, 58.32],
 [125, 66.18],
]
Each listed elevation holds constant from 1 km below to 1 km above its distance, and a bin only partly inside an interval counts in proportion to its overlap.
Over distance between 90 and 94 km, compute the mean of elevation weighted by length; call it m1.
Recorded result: 89.4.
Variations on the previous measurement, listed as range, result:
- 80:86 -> 98.9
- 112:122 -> 64.5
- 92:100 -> 94.6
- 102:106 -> 105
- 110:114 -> 81.8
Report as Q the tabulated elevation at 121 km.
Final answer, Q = 56.69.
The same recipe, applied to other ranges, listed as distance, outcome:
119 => 57.88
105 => 103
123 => 58.32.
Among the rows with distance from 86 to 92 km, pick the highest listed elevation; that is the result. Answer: 90.21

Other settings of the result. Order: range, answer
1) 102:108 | 106.3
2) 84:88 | 93.82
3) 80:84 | 104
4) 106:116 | 100.9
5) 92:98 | 96.45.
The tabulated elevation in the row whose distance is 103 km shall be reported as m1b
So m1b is 106.3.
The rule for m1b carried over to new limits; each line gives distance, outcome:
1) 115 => 67.46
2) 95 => 92.67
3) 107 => 100.9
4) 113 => 76.78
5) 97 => 96.45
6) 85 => 93.82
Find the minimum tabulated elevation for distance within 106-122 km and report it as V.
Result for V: 56.69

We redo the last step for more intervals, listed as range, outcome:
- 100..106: 103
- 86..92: 86.9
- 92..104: 91.82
